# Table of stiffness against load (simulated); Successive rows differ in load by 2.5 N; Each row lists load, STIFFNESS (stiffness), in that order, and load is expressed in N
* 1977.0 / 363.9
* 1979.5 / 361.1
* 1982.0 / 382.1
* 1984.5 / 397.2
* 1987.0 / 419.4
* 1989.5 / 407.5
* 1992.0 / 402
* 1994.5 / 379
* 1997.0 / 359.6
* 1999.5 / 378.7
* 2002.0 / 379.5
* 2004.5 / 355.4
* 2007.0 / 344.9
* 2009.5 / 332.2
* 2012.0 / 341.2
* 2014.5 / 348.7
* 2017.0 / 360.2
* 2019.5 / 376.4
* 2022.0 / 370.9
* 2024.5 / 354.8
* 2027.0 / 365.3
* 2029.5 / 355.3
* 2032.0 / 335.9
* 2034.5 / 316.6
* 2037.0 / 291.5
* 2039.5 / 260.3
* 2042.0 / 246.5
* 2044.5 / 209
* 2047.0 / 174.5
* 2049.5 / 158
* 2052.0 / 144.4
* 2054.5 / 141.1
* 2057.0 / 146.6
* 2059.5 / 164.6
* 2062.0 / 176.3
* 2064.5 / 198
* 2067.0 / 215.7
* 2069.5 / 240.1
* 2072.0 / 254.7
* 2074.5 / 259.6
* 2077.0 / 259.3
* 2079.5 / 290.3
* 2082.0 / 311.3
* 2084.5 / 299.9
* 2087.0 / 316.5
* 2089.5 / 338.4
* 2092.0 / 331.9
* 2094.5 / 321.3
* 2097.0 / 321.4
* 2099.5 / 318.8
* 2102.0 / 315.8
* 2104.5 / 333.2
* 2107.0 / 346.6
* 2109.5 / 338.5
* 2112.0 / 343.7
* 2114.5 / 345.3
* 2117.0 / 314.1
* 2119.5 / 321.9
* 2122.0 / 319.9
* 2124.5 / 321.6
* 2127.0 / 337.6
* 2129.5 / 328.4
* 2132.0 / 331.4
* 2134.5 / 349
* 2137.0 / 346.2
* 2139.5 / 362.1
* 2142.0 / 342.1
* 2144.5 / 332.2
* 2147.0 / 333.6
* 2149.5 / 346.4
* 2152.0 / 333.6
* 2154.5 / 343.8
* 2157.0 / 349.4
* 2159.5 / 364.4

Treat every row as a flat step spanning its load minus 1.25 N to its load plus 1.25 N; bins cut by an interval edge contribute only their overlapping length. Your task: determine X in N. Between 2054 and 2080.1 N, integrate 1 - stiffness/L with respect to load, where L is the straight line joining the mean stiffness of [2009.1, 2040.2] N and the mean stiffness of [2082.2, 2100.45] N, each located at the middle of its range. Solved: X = 9.1 N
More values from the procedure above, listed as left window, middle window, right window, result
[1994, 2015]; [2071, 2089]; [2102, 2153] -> 3.0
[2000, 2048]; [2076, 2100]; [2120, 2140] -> 1.4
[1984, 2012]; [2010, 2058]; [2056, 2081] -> 3.6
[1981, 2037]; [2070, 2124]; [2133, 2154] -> 5.7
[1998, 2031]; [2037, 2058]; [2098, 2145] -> 9.5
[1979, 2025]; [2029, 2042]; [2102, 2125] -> 2.0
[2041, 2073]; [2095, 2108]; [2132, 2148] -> -2.6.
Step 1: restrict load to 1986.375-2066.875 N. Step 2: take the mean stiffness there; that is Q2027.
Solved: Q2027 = 298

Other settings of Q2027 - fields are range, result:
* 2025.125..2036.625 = 340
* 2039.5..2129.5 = 271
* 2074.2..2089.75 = 296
